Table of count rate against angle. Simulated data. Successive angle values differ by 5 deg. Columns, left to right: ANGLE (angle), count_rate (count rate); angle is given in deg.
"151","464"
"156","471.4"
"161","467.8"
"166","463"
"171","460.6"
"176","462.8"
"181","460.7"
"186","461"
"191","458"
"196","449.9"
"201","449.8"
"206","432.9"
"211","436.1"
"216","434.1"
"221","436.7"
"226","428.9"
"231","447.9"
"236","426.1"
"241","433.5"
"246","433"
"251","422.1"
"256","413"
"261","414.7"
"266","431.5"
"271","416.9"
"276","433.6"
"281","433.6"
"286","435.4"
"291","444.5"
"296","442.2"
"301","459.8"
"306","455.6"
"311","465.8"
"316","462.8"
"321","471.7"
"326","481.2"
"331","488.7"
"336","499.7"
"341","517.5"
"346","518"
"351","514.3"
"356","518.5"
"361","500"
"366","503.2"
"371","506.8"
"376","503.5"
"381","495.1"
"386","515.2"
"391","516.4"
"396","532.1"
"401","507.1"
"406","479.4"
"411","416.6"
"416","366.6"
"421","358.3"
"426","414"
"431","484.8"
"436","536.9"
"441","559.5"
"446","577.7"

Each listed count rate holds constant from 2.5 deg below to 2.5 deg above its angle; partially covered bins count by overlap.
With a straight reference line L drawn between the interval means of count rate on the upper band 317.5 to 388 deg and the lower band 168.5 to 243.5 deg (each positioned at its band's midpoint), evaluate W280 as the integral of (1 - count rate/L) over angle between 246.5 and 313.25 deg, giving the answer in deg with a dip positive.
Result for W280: 5.3 deg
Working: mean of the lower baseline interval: 445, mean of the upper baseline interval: 502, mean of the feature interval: 436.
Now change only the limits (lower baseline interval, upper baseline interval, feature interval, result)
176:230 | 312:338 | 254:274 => 1.86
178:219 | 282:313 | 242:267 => 1.44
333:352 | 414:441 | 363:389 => -1.05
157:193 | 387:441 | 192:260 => 4.29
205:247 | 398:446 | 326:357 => -3.71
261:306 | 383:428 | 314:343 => -2.77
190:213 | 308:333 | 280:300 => 1.08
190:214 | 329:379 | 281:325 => 2.87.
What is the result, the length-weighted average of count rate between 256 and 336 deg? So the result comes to 450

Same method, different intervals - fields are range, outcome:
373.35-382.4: 500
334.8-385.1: 508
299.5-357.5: 488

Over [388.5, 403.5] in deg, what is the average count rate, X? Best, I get 519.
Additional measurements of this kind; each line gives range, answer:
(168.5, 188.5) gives 461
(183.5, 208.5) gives 450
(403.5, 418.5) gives 421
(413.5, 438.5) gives 432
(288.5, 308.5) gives 451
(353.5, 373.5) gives 507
